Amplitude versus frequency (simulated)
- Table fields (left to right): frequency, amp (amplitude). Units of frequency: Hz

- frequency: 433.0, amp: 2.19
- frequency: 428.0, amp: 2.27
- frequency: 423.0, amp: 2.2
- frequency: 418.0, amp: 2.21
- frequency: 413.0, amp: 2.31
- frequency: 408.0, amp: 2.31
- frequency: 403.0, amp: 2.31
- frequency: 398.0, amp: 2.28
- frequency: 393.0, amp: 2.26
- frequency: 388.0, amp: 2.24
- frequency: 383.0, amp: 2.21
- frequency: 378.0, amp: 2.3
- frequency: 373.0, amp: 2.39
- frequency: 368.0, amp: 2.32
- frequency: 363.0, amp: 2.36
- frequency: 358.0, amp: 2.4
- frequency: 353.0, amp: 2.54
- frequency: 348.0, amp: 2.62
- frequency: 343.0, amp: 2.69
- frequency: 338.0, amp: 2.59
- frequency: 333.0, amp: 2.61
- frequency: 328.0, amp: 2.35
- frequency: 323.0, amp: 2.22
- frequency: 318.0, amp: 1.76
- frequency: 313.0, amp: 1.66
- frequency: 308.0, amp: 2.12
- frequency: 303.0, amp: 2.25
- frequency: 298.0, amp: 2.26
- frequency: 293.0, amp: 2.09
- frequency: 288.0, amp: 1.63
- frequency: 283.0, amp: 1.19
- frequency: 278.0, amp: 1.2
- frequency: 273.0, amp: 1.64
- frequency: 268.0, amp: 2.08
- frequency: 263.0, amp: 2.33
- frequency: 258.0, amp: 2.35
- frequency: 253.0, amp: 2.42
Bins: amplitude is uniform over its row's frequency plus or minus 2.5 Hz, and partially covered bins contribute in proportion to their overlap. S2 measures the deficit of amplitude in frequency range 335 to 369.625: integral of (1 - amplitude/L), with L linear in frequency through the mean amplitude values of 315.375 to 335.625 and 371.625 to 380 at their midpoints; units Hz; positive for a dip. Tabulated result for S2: -3.3 Hz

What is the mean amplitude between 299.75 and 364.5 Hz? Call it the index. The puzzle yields 2.32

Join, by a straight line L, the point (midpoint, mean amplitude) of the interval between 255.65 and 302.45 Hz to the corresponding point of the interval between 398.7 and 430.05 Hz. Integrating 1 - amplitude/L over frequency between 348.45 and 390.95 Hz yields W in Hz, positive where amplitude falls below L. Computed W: -4.4 Hz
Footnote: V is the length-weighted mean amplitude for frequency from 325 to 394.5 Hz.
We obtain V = 2.42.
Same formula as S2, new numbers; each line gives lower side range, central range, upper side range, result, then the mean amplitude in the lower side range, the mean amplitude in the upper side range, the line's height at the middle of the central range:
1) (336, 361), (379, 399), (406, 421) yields 1.1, 2.56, 2.27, 2.38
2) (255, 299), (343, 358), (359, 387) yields -2.5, 1.86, 2.32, 2.21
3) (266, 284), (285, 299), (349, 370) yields -1.7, 1.54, 2.42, 1.72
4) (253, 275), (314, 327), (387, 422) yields 1.2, 2.15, 2.27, 2.2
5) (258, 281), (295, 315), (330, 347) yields 1.4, 1.86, 2.62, 2.25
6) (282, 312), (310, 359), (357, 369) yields -3.4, 1.95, 2.36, 2.18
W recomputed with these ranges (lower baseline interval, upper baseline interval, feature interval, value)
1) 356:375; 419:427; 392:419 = -0.29 Hz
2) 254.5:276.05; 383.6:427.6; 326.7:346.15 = -3.54 Hz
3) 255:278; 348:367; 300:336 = 1.81 Hz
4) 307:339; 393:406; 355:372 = -1.02 Hz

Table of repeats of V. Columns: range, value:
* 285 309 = 2.05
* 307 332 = 2.05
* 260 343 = 2.02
